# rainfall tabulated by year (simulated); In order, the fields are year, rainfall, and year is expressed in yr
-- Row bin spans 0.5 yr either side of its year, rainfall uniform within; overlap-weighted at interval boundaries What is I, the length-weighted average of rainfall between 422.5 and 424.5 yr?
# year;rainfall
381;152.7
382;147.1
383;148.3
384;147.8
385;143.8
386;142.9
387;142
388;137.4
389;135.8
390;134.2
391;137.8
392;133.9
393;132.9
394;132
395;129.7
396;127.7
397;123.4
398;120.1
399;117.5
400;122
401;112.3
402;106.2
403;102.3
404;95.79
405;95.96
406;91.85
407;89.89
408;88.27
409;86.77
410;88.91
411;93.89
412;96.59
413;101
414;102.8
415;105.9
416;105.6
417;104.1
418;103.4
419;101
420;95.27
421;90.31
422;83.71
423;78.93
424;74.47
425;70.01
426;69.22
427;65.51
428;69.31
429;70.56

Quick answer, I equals 76.7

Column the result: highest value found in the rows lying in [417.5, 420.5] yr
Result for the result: 103.4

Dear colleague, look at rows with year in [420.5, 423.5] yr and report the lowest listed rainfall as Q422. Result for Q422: 78.93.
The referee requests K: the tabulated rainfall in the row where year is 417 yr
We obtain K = 104.1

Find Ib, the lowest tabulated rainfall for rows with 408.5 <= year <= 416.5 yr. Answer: 86.77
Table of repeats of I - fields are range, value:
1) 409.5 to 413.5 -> 95.1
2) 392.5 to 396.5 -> 131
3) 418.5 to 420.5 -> 98.1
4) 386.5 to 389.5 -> 138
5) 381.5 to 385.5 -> 147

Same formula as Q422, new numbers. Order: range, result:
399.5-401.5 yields 112.3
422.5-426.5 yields 69.22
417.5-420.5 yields 95.27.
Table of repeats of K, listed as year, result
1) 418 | 103.4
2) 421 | 90.31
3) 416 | 105.6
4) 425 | 70.01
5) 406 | 91.85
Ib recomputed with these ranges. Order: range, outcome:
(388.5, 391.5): 134.2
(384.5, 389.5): 135.8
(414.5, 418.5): 103.4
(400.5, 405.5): 95.79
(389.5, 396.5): 127.7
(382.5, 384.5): 147.8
